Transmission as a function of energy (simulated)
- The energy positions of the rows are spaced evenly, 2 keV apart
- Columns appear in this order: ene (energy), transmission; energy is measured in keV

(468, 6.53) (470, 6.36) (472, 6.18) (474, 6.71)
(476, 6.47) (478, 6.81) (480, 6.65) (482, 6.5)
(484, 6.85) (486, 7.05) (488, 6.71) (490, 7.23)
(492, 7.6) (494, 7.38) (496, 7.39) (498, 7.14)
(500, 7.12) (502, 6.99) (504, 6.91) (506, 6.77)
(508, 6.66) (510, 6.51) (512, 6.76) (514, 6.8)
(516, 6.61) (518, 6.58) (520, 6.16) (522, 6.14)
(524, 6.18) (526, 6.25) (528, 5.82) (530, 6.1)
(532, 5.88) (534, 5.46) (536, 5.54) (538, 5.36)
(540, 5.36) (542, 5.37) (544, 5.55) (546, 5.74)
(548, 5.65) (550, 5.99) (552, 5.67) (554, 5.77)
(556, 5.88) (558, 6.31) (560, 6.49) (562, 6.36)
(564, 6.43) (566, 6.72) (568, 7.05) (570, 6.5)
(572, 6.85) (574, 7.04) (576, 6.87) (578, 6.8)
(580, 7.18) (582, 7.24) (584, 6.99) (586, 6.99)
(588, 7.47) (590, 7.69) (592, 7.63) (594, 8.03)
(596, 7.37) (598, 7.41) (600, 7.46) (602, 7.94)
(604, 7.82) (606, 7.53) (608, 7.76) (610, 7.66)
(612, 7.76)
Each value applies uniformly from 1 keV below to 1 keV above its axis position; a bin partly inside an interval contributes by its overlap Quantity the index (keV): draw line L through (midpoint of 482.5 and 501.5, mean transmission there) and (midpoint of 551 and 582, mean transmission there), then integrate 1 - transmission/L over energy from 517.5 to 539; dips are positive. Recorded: 2.9 keV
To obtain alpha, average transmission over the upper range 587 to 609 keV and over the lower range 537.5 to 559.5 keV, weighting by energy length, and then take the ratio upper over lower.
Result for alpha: 1.3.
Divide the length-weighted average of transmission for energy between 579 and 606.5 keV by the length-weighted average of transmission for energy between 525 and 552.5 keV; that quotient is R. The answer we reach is 1.31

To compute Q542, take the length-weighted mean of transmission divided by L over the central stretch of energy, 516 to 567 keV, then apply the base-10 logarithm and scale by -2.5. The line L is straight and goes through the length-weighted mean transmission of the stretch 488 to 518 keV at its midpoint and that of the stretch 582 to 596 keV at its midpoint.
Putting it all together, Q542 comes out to 0.20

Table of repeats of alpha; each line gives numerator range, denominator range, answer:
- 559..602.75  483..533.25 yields 1.06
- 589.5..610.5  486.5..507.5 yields 1.08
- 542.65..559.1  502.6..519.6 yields 0.87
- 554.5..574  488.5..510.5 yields 0.92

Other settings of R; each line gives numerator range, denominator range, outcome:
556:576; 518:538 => 1.11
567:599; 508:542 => 1.18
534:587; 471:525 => 0.93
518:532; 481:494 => 0.87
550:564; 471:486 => 0.92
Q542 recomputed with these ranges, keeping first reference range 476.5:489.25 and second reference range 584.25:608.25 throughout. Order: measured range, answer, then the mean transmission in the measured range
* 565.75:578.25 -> 0.08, 6.84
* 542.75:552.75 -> 0.25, 5.71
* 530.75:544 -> 0.28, 5.51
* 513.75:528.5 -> 0.12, 6.31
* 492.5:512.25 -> -0.01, 6.99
